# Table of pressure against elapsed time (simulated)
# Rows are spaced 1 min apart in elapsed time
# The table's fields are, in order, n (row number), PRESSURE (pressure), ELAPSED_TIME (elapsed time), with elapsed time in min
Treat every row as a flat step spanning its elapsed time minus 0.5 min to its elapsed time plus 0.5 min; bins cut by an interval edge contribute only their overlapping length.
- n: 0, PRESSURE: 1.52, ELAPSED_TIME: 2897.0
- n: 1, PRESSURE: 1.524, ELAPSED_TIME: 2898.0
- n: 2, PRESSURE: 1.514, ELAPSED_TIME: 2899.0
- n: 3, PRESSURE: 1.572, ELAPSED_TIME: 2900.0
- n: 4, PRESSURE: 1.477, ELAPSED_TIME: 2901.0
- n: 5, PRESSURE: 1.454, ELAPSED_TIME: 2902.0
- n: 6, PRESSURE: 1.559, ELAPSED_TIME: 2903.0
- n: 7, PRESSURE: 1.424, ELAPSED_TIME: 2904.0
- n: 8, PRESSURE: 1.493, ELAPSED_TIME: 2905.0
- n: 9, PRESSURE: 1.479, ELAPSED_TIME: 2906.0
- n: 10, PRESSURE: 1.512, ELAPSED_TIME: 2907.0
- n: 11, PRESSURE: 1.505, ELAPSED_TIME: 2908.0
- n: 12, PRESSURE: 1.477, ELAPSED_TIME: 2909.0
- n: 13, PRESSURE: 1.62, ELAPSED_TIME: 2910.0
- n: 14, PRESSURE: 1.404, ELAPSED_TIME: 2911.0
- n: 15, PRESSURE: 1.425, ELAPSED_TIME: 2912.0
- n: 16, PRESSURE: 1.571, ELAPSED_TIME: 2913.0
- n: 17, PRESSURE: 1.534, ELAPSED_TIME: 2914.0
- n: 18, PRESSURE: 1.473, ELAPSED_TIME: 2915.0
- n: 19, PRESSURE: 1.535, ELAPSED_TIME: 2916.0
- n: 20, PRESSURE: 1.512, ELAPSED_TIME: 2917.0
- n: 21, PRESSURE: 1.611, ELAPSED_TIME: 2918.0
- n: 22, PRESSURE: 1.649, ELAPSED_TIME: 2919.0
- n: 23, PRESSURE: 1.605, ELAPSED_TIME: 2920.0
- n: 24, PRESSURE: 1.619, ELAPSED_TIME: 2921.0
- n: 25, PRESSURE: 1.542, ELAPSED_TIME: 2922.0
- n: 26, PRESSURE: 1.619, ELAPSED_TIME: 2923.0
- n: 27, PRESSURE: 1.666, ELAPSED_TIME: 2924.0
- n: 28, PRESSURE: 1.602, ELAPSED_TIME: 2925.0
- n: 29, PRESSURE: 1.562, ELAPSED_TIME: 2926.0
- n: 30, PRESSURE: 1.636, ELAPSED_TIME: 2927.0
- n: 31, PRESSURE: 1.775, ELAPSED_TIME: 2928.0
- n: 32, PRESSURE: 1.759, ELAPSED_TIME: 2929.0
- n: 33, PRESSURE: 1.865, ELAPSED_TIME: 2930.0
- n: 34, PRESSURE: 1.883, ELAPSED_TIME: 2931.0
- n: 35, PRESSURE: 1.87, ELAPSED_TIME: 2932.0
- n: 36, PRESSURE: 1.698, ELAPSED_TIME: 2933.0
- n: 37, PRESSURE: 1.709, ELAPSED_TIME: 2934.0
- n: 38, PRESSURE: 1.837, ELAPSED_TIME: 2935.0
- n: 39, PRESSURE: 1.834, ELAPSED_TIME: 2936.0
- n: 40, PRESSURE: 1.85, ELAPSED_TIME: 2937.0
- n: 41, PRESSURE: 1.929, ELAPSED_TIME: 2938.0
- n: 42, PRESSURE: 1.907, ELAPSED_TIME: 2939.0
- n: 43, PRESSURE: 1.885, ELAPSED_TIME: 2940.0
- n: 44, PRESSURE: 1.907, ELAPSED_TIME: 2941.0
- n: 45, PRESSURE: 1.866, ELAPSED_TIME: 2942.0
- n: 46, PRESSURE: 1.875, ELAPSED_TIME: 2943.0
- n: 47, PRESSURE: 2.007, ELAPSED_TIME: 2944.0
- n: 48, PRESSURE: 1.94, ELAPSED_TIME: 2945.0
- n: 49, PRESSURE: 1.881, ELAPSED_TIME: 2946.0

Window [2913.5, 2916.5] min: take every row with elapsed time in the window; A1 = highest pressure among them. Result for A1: 1.535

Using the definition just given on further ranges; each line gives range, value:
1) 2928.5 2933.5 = 1.883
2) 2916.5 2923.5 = 1.649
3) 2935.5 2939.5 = 1.929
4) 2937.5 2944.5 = 2.007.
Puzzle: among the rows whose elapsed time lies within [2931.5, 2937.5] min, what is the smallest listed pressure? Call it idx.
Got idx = 1.698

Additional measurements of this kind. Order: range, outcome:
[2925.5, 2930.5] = 1.562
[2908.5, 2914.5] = 1.404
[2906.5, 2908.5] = 1.505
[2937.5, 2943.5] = 1.866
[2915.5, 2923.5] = 1.512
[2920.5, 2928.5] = 1.542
